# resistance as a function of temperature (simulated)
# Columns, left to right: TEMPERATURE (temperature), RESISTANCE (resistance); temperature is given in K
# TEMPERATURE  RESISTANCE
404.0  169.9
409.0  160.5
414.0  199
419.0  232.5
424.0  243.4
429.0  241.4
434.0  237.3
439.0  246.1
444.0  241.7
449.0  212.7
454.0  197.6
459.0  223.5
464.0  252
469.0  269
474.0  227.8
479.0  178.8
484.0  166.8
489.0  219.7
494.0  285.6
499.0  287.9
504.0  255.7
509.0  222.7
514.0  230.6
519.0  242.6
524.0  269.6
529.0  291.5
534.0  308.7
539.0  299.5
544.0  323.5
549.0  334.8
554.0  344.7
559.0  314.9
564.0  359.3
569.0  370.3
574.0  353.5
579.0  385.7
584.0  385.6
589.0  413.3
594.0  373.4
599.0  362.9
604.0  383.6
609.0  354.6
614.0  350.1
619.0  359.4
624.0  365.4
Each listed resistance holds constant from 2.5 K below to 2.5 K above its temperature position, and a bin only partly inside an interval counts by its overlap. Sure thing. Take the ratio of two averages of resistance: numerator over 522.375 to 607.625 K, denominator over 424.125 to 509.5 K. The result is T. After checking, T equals 1.5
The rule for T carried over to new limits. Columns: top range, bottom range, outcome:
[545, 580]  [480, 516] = 1.48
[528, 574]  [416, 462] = 1.43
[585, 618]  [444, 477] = 1.62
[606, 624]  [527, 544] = 1.18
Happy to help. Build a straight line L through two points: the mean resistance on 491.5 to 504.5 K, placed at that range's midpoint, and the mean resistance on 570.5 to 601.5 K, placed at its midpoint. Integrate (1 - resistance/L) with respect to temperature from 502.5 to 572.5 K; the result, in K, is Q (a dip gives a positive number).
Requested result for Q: 5.7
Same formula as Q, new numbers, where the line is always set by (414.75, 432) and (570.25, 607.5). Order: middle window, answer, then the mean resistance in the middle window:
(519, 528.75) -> 1.65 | 268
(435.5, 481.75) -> 6.49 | 228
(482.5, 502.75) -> 3.51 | 245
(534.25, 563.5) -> 1.64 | 325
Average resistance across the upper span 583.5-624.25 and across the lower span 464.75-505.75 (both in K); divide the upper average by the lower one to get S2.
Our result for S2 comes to 1.57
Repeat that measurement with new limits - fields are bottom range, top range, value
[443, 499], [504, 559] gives 1.26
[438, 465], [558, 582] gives 1.59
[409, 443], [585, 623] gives 1.63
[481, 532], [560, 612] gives 1.51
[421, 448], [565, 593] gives 1.58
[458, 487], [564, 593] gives 1.73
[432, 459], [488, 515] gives 1.12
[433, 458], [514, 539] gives 1.22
